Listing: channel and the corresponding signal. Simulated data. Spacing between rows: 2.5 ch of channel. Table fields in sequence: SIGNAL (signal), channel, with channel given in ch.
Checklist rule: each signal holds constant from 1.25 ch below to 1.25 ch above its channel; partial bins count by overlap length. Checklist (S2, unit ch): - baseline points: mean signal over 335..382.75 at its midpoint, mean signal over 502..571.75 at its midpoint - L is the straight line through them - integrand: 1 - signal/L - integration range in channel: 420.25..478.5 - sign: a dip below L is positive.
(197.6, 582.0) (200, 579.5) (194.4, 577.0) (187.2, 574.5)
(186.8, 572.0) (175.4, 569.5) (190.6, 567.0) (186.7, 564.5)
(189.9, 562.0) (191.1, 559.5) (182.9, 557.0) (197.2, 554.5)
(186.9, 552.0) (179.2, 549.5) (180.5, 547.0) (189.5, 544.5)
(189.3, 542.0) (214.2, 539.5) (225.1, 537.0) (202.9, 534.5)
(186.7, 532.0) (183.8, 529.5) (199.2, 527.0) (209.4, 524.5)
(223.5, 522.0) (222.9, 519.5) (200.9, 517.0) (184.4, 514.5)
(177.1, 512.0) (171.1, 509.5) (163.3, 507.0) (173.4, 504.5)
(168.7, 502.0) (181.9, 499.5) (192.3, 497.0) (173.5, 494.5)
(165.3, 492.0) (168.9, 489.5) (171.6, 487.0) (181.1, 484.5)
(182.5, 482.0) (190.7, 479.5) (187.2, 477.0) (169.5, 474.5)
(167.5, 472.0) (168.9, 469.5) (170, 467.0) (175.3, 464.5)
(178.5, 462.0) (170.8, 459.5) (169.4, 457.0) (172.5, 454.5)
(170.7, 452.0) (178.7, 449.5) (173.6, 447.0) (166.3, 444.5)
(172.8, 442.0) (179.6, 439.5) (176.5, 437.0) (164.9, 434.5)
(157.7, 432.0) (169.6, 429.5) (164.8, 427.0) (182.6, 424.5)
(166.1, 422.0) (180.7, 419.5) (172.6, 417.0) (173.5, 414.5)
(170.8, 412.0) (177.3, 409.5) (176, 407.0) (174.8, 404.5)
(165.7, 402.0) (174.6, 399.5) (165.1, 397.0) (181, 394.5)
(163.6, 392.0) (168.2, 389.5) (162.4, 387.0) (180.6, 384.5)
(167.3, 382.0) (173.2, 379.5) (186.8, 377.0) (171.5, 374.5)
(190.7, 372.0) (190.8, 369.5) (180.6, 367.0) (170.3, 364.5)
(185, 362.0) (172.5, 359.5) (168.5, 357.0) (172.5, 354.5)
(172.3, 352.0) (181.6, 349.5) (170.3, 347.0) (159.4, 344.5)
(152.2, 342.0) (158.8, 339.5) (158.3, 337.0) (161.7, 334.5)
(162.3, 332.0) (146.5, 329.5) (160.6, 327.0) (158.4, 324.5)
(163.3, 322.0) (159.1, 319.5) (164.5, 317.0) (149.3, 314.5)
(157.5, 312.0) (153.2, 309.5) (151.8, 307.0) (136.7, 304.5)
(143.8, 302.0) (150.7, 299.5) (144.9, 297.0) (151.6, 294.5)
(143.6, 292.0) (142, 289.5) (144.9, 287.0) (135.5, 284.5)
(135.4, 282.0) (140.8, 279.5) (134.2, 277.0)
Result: 3.2 ch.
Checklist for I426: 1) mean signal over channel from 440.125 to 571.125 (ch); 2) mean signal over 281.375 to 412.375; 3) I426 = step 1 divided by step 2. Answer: 1.12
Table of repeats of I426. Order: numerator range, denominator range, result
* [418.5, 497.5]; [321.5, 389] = 1.02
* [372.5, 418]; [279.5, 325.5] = 1.16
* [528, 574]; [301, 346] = 1.23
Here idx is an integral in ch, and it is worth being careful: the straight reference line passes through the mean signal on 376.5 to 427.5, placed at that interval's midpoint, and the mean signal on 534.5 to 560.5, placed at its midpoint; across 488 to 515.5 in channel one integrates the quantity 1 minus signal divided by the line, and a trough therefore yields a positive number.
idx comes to 1.9 ch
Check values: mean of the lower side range 173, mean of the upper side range 194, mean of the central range 174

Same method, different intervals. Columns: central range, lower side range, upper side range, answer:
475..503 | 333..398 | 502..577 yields 1.07 ch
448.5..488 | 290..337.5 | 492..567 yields 0.97 ch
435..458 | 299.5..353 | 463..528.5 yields 0.28 ch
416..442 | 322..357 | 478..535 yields 0.52 ch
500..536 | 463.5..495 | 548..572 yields -2.00 ch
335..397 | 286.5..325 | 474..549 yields -4.00 ch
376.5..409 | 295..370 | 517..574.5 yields -0.20 ch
